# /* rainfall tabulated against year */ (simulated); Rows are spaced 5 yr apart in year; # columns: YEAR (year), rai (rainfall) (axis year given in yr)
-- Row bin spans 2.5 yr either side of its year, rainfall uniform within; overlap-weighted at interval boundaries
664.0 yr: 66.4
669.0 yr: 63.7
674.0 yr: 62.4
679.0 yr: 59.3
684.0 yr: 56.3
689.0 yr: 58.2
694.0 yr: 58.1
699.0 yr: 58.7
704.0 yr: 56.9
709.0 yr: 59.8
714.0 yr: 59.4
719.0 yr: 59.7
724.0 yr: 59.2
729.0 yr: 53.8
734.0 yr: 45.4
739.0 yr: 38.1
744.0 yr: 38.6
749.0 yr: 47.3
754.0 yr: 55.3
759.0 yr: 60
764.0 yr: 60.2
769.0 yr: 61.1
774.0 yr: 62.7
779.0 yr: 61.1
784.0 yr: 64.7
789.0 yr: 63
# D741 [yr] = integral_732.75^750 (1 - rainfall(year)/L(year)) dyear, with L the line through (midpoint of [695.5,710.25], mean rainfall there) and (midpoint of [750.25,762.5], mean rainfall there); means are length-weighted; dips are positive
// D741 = 4.7 yr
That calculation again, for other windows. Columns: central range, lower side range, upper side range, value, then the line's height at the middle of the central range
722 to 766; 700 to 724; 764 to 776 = 7.1 yr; 60.4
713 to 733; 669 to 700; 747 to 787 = 0.8 yr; 59.2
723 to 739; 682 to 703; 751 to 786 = 2.5 yr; 59.2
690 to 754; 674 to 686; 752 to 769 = 6.3 yr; 58.9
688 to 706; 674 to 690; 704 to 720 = 0.3 yr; 58.9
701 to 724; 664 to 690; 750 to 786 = 0.6 yr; 60.5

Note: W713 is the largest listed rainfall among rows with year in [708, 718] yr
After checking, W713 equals 59.8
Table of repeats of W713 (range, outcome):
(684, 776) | 62.7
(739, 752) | 47.3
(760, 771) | 61.1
